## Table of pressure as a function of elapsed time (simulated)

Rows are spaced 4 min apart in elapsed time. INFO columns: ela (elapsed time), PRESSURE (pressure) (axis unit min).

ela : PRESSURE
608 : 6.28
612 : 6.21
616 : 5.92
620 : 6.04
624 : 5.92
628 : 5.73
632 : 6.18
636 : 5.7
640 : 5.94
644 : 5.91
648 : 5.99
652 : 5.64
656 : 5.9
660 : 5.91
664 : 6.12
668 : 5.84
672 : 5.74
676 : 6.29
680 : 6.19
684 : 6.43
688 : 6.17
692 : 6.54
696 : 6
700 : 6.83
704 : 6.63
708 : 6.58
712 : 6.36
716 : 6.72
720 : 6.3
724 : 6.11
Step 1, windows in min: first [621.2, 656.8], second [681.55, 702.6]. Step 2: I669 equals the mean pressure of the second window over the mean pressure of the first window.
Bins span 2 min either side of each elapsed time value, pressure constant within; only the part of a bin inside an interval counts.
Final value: 1.09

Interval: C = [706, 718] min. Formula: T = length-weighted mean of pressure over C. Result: 6.55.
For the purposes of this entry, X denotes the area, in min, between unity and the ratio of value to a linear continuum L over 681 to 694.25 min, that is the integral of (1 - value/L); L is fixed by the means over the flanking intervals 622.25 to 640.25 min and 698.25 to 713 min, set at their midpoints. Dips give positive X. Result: 0.2 min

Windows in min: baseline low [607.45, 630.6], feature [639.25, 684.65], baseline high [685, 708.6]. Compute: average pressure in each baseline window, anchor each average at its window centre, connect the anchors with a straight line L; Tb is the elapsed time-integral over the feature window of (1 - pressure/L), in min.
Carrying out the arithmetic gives 2.0 min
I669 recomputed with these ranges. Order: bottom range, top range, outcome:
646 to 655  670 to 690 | 1.06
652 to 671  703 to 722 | 1.10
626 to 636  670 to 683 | 1.03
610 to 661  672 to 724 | 1.08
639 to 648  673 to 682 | 1.04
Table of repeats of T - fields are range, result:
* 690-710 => 6.52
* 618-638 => 5.91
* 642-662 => 5.87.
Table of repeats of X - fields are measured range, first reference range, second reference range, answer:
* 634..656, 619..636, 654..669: 0.37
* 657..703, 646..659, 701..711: 0.34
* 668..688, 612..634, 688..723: 0.55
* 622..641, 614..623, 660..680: 0.29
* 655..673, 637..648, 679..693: 0.61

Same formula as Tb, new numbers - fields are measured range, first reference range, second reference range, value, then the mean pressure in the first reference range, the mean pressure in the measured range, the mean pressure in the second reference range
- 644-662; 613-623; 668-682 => 0.5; 6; 5.87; 6.04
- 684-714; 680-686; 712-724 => -0.3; 6.35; 6.44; 6.42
